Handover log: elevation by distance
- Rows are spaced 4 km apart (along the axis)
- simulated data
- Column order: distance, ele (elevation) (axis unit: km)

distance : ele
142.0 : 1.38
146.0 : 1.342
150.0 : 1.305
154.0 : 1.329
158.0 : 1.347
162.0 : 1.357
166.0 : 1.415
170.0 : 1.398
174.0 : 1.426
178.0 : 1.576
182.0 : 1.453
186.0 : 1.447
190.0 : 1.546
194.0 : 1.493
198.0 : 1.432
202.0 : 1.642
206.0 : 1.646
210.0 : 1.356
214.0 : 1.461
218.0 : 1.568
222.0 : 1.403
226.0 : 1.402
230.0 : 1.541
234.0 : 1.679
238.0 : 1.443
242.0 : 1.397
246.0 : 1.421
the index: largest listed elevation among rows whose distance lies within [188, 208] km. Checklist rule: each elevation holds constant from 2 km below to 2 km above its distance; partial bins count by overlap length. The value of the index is 1.646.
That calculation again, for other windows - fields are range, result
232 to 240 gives 1.679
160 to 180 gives 1.576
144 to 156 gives 1.342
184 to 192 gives 1.546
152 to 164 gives 1.357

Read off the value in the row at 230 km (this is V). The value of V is 1.541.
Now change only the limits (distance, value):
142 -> 1.38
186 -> 1.447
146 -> 1.342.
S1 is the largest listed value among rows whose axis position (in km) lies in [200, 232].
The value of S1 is 1.646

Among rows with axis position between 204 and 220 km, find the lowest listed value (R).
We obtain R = 1.356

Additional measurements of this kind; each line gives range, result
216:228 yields 1.402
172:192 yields 1.426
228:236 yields 1.541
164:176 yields 1.398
